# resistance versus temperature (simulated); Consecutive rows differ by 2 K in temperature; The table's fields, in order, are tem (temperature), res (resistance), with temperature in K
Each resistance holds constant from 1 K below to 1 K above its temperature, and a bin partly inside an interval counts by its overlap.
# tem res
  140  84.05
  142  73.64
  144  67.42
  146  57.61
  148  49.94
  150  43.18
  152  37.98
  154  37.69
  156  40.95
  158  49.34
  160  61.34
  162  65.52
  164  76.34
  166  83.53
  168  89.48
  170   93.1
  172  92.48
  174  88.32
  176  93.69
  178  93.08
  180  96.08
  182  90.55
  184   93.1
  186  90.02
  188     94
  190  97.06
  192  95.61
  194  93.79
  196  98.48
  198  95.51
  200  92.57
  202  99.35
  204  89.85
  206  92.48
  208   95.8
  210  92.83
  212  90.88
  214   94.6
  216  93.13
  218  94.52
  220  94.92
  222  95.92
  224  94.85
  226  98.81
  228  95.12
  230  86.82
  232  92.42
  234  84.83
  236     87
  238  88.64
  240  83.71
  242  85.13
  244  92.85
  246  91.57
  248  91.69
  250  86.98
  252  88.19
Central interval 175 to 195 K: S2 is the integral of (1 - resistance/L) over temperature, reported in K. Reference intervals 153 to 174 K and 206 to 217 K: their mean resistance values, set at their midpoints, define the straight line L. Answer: -3.33 K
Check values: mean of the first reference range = 69.9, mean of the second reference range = 93.4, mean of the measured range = 93.7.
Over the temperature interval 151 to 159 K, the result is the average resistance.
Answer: 41.5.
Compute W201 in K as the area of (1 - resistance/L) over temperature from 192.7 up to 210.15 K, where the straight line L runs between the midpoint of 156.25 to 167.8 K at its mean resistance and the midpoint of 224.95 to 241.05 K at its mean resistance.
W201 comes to -3.3 K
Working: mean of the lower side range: 67.1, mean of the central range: 94.6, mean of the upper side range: 89.7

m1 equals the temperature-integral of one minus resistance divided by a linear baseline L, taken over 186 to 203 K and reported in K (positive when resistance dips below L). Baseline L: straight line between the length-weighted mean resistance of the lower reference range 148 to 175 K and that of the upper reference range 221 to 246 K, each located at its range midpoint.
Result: -4.1 K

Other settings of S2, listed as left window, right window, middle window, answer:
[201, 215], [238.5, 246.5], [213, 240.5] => -0.38 K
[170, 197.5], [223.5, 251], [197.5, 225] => -0.71 K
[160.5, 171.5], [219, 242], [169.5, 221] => -4.90 K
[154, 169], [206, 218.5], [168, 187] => -4.77 K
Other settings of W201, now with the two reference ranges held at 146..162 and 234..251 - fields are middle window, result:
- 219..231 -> -2.1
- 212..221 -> -2.1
